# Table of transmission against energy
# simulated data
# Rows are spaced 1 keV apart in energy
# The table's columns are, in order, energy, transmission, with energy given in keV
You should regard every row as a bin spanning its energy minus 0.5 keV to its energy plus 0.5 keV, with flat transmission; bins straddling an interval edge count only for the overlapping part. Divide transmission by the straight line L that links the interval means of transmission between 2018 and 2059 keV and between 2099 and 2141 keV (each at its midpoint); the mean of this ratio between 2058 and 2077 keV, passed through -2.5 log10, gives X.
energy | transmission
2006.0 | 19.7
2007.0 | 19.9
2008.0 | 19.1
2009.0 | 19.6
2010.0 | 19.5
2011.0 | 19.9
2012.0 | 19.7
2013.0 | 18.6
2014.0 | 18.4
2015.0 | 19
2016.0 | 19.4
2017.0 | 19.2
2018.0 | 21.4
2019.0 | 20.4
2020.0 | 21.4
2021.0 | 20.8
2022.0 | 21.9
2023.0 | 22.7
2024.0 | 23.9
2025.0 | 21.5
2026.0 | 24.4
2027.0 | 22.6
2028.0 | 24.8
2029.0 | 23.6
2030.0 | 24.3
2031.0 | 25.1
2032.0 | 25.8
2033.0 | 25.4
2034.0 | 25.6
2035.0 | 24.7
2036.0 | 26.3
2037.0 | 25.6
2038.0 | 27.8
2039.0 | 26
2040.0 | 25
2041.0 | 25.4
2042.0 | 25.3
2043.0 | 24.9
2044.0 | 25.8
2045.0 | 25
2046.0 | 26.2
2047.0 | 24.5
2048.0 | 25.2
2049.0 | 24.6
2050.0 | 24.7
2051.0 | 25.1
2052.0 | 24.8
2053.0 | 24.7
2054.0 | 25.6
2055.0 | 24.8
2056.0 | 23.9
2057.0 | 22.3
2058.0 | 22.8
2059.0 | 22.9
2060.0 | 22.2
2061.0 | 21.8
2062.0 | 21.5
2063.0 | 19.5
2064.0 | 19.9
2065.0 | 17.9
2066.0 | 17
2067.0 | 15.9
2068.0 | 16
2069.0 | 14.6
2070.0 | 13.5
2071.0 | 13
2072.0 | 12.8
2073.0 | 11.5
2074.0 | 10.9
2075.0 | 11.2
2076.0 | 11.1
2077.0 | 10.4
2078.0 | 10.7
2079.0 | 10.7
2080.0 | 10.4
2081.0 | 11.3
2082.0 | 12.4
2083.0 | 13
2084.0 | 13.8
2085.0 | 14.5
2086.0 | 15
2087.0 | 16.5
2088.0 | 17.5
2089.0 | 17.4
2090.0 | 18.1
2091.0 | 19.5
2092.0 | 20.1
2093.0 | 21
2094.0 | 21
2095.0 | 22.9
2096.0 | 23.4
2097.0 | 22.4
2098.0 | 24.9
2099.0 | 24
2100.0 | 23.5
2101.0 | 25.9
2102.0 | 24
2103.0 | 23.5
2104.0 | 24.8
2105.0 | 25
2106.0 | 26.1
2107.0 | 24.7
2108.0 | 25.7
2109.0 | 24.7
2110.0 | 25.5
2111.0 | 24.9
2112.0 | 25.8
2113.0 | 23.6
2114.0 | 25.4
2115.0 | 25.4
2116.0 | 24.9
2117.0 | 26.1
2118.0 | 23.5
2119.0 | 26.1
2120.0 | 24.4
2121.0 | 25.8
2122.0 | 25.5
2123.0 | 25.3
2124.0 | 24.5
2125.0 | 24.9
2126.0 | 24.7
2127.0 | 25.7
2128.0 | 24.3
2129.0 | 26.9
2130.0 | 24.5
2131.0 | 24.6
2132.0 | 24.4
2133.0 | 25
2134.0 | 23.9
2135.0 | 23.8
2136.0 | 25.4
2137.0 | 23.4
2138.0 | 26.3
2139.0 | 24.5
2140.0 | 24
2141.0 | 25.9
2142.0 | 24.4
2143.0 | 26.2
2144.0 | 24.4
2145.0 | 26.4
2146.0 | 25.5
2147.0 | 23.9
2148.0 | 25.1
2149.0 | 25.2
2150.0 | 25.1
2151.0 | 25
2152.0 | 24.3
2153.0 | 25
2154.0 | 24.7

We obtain 0.44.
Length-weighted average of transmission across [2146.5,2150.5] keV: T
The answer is 24.8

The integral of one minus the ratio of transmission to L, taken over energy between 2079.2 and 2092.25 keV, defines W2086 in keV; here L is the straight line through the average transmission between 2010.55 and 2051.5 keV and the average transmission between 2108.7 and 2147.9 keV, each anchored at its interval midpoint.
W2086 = 4.9 keV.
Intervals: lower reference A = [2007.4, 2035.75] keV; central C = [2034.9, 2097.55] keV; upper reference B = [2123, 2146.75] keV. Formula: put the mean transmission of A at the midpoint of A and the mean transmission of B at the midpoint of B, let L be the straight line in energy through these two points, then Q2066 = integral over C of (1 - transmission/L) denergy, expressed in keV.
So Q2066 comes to 9.3 keV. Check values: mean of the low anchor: 21.9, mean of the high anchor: 24.9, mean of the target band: 19.6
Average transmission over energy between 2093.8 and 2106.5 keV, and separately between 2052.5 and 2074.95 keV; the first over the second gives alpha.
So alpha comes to 1.28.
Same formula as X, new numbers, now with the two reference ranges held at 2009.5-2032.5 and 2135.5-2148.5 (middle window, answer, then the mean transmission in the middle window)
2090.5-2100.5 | 0.070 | 22.3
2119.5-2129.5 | -0.029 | 25.2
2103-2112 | -0.046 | 25.1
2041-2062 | -0.084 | 24.3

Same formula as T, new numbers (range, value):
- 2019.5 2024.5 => 22.1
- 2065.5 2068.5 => 16.3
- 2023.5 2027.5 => 23.1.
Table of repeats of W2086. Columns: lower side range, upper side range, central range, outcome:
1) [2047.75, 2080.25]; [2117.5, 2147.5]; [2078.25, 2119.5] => 1.4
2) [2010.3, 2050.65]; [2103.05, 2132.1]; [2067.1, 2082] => 7.4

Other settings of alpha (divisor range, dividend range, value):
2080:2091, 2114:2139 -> 1.67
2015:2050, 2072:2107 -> 0.75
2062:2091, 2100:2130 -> 1.74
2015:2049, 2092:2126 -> 1.02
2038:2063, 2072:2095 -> 0.60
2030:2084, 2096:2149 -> 1.23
